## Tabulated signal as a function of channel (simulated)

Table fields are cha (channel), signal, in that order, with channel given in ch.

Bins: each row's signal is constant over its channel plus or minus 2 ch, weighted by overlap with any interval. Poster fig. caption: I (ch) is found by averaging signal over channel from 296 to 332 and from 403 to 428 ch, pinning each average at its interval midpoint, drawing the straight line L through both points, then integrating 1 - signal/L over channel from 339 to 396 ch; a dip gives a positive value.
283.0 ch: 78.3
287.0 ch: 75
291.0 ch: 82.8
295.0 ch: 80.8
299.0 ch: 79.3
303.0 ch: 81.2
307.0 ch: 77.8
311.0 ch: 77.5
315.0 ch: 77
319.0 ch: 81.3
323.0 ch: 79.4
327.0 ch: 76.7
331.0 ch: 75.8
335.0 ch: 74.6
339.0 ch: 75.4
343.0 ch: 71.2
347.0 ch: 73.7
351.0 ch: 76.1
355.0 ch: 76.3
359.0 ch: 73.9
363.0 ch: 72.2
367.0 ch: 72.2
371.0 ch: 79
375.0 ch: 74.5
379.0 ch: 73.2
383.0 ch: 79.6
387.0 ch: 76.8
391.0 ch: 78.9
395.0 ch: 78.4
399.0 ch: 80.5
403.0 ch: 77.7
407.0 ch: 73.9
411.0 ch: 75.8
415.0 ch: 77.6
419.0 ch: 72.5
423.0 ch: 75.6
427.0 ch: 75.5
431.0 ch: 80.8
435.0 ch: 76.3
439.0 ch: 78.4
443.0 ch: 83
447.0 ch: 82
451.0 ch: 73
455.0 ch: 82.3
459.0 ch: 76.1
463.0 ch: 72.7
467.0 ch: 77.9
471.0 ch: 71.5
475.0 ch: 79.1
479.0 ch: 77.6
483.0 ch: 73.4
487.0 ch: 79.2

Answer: 1.1 ch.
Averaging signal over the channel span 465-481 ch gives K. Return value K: 76.5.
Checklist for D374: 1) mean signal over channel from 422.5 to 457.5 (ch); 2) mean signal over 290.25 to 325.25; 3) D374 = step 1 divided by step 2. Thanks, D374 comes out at 1.0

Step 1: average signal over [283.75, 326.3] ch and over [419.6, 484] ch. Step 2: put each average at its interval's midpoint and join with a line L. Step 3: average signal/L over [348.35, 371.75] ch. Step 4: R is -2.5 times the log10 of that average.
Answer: 0.052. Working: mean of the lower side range 79.1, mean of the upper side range 77.2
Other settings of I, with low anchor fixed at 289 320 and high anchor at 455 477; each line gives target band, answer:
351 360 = 0.4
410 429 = 0.4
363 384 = 0.8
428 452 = -0.7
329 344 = 0.9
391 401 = -0.2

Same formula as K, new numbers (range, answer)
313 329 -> 78.6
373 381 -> 73.8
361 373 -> 74.5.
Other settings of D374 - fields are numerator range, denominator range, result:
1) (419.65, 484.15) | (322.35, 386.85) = 1.03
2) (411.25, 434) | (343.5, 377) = 1.02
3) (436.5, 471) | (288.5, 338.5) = 0.99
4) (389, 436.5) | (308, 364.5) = 1.01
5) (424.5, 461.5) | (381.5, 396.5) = 1.00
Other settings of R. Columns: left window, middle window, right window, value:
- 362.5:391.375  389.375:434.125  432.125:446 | 0.01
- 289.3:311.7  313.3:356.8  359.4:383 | 0.02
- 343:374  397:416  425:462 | 0.00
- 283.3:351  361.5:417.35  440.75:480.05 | 0.01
